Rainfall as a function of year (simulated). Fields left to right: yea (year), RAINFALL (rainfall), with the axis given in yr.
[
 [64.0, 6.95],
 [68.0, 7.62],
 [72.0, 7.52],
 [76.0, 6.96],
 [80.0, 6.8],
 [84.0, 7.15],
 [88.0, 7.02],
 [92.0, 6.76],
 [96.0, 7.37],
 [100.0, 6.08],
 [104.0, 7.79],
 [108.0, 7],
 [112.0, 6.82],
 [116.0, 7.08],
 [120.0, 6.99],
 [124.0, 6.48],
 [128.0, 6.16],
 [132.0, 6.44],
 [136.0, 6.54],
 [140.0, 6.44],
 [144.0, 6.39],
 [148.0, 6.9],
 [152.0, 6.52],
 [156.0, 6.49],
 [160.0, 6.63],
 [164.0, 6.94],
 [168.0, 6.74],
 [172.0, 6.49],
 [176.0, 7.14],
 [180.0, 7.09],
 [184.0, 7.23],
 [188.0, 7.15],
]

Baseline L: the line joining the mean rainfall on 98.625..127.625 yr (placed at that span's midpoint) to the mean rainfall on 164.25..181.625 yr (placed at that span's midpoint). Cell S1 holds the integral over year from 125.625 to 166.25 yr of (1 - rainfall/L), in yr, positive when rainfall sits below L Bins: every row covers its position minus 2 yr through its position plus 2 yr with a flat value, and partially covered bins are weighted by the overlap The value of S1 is 1.91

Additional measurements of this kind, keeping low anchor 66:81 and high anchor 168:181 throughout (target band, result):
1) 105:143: 2.03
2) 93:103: 0.45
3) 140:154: 0.79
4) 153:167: 0.49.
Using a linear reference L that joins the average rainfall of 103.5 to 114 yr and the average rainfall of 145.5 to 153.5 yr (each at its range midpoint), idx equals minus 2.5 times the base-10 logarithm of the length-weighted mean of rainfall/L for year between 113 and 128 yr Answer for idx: 0.039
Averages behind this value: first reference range 7.12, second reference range 6.7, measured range 6.76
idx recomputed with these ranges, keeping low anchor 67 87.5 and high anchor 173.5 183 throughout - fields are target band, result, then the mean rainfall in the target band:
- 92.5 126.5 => 0.034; 6.93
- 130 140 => 0.104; 6.48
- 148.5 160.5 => 0.085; 6.58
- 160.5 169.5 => 0.046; 6.81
